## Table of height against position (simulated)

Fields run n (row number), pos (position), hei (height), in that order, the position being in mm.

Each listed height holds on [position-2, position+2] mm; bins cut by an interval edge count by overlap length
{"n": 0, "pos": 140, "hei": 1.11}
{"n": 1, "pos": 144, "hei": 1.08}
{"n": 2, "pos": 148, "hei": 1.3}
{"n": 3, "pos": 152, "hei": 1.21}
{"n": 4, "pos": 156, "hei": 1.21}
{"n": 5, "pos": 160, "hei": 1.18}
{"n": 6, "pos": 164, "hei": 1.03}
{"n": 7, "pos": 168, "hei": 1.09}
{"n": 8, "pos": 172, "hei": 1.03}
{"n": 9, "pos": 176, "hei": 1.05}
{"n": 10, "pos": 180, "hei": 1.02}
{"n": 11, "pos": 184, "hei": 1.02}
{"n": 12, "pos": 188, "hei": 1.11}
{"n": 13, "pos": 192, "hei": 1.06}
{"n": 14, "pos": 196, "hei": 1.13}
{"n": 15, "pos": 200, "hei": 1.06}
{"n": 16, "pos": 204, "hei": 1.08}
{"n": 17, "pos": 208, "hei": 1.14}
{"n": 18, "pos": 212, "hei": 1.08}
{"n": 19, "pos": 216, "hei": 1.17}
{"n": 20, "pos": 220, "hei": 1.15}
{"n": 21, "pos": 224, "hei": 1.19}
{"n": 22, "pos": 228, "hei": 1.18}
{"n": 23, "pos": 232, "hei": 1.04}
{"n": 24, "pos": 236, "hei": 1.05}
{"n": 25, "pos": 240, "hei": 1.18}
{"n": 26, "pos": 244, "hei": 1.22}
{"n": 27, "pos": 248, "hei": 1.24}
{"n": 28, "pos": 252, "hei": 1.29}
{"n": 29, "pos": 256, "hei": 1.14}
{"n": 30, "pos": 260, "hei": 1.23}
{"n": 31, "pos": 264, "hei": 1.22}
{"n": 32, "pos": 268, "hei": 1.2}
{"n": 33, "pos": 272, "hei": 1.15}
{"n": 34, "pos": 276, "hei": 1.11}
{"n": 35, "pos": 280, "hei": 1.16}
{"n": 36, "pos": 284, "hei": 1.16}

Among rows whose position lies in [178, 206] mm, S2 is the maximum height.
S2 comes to 1.13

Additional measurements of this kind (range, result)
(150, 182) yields 1.21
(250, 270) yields 1.29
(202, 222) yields 1.17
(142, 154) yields 1.3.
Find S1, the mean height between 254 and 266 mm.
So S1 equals 1.2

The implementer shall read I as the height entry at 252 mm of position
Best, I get 1.29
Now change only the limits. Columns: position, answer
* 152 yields 1.21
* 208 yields 1.14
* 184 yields 1.02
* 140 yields 1.11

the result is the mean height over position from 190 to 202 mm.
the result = 1.08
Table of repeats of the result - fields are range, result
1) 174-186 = 1.03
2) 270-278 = 1.13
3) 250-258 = 1.21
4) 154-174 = 1.11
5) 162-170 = 1.06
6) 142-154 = 1.2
